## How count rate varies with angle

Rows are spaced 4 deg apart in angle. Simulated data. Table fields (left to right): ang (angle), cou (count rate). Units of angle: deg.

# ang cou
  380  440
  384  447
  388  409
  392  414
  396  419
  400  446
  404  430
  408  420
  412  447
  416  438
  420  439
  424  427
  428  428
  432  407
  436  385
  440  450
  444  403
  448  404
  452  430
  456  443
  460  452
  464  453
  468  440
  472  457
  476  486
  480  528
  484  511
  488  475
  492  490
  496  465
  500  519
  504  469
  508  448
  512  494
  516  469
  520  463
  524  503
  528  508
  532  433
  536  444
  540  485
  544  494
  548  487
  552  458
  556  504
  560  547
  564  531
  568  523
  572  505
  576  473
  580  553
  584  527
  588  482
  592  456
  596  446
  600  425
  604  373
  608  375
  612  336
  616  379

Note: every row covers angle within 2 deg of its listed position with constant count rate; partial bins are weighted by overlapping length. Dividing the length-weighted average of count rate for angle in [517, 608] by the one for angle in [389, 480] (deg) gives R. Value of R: 1.1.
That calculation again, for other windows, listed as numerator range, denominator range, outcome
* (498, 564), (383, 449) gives 1.14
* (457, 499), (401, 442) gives 1.11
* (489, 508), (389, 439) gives 1.13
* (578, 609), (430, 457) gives 1.10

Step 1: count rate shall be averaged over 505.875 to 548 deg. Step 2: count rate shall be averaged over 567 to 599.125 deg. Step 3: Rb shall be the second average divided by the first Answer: 1.0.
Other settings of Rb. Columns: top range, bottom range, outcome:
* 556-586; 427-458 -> 1.25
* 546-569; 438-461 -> 1.18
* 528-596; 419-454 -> 1.18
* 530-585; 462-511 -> 1.04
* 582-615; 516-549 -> 0.89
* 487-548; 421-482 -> 1.09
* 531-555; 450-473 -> 1.05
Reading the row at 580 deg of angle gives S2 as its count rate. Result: 553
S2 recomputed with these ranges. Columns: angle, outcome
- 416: 438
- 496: 465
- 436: 385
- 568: 523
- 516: 469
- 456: 443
